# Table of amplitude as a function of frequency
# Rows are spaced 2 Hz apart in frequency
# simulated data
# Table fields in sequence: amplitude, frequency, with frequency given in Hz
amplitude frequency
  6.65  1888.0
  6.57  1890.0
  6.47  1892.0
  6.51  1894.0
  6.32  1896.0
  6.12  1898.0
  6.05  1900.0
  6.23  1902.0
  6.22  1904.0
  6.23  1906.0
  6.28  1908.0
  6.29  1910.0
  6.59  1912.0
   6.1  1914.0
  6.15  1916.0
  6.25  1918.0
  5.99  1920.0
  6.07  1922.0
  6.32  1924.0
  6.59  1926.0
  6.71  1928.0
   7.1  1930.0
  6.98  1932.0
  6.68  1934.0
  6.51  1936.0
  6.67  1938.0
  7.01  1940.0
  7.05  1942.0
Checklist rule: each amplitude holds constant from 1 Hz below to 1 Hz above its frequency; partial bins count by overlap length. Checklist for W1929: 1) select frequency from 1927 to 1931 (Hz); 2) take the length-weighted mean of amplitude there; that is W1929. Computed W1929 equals 6.9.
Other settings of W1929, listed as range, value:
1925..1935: 6.81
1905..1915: 6.3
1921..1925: 6.2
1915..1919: 6.2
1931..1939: 6.71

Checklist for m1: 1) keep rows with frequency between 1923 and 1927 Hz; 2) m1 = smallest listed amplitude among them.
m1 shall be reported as 6.32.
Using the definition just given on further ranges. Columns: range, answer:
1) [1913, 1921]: 5.99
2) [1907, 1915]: 6.1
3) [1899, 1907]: 6.05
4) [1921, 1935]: 6.07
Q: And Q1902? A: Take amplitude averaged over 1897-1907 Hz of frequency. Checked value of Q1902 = 6.17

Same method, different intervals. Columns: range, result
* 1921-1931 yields 6.56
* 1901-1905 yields 6.22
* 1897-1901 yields 6.08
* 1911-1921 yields 6.22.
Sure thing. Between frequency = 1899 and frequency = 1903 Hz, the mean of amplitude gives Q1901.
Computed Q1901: 6.14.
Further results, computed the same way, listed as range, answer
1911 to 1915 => 6.34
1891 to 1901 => 6.29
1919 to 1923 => 6.03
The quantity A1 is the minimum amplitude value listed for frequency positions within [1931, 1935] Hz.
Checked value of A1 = 6.68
